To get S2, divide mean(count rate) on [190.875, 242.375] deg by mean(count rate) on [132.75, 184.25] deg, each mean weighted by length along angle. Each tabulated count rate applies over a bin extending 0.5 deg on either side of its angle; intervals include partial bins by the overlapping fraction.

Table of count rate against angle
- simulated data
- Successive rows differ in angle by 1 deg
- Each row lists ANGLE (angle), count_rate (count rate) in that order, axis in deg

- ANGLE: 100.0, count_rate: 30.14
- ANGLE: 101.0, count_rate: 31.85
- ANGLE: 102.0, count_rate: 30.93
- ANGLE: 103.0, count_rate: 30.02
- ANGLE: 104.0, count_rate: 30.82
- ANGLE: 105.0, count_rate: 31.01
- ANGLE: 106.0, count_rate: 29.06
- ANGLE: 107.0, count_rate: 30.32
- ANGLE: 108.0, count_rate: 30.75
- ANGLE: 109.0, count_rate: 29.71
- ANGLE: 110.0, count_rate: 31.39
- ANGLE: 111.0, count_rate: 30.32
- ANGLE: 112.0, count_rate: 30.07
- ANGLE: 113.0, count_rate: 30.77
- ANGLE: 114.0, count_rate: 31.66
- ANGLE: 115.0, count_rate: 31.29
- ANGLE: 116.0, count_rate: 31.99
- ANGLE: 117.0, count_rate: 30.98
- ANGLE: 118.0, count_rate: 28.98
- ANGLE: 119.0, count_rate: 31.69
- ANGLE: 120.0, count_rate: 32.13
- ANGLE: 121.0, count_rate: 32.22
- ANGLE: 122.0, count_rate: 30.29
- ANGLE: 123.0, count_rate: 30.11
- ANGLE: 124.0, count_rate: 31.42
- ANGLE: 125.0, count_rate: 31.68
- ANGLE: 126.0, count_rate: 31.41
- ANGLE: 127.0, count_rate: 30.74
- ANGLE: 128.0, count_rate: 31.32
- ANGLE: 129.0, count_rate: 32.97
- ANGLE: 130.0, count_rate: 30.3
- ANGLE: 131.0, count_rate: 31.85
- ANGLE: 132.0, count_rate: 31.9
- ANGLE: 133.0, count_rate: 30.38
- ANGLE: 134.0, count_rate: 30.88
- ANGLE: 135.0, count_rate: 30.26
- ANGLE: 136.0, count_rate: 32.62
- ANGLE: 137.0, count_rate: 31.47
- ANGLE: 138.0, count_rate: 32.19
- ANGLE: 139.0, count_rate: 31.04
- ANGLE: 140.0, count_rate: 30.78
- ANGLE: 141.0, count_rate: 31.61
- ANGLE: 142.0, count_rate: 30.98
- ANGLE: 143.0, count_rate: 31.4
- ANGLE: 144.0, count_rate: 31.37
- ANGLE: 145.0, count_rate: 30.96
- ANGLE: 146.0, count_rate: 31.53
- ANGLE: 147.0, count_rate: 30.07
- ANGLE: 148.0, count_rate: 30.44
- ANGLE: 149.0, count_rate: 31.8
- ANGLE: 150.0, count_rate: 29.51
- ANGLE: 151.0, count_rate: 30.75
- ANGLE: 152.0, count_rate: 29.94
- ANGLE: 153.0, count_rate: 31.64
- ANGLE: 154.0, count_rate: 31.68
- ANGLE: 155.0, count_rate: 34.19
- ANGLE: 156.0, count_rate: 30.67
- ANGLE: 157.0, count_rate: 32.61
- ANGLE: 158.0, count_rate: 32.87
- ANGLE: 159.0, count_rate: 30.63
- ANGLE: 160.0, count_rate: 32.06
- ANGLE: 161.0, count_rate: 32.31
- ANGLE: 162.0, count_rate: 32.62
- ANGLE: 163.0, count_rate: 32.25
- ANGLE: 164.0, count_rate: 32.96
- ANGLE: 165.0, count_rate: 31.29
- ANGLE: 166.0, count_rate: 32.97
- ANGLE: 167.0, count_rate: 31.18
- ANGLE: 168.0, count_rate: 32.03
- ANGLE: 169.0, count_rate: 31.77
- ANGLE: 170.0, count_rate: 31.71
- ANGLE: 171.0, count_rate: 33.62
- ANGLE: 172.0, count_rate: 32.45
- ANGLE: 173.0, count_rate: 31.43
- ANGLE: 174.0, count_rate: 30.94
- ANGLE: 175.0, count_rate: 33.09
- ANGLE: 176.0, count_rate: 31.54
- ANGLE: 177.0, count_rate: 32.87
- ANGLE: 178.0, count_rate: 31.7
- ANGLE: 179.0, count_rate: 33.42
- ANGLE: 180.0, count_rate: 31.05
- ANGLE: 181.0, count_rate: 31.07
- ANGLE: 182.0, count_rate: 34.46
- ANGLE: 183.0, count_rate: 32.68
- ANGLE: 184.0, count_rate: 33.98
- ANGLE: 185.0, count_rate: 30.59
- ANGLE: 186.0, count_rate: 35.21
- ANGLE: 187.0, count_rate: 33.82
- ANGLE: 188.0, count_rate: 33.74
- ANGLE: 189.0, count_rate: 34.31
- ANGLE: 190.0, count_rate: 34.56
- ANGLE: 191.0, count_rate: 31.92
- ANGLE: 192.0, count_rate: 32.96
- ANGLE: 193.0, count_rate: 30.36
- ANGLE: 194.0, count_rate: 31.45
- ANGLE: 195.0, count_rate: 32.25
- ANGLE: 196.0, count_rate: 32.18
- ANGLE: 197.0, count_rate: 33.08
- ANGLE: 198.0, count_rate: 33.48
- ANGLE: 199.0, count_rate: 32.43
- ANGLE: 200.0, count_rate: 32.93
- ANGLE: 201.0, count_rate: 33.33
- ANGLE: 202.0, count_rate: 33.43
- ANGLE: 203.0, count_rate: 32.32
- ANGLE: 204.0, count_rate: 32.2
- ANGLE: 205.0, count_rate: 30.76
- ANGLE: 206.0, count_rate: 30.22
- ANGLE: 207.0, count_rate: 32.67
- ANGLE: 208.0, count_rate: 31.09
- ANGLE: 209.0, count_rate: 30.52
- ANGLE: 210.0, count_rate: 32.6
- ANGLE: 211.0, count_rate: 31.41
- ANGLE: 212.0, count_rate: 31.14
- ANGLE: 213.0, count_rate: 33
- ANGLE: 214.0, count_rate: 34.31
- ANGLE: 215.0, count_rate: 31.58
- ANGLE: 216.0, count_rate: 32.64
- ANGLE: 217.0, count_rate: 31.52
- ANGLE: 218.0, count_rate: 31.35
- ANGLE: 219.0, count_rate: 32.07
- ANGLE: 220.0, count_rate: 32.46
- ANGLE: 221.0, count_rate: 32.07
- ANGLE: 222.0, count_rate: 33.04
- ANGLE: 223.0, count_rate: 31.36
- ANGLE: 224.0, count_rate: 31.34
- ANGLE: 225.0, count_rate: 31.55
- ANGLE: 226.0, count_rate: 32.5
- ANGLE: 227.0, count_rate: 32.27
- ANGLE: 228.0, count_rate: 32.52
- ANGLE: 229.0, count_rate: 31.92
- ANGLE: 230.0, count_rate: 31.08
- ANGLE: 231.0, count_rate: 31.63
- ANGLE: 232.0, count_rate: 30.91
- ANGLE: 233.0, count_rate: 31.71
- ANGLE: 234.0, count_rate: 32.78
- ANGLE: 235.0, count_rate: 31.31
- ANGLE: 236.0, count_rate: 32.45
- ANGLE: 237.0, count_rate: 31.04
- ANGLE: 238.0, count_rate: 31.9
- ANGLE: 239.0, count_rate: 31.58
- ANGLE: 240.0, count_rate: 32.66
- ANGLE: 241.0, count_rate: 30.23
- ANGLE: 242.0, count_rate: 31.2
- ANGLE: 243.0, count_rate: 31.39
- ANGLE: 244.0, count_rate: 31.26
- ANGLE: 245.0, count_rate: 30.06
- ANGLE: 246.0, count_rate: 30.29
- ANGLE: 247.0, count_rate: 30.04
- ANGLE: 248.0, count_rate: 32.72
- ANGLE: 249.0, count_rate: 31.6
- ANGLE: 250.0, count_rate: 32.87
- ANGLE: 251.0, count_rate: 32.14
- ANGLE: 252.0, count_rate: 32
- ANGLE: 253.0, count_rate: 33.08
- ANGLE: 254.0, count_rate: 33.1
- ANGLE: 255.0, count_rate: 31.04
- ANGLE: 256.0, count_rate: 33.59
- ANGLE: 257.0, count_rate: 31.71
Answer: 1.0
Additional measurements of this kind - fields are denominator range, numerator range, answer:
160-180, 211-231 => 1.00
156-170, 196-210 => 1.00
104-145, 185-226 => 1.04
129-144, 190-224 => 1.03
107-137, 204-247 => 1.02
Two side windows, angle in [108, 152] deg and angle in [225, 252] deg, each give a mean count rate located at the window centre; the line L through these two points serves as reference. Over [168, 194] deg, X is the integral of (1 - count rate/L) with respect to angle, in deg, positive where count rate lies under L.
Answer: -1.03 deg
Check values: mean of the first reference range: 31.1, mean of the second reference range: 31.6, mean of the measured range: 32.6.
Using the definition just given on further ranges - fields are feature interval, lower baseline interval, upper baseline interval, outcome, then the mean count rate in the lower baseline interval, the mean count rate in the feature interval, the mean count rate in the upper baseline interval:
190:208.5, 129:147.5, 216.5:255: -0.4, 31.2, 32.2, 31.8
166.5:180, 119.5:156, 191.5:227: -0.2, 31.3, 32.1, 32.1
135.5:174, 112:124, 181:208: 0.2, 31.1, 31.7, 32.7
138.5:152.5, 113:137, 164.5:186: 0.4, 31.3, 30.9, 32.3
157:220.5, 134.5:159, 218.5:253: -1.6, 31.3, 32.3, 31.7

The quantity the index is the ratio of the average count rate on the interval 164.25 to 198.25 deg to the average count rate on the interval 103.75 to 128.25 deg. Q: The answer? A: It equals 1.05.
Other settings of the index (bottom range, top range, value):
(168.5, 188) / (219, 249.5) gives 0.97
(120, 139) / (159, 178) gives 1.02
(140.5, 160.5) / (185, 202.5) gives 1.05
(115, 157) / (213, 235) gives 1.03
